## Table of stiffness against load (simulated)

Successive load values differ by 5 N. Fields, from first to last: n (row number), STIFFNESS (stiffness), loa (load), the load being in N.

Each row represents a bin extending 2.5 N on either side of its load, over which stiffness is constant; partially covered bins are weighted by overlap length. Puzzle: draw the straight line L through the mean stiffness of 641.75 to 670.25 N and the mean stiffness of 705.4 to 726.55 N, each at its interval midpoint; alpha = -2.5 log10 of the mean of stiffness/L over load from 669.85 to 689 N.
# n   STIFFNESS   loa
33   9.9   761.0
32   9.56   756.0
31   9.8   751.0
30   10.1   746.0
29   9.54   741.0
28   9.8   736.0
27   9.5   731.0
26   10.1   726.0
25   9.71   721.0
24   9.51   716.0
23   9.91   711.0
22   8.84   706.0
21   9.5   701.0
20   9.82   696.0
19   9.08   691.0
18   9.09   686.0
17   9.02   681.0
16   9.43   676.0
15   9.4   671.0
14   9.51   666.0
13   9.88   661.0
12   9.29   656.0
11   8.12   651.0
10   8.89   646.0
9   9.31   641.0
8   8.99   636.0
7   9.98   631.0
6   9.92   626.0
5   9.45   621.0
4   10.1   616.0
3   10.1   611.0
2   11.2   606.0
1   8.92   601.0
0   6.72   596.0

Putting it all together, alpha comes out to 0.015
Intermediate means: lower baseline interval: 9.16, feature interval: 9.22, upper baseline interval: 9.64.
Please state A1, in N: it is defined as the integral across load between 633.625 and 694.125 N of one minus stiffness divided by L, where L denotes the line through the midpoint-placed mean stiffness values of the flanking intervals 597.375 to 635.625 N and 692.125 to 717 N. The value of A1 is 2.9 N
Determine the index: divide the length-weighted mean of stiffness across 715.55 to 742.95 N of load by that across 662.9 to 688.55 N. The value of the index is 1.0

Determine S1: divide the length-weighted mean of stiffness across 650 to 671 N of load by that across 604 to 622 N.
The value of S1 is 0.9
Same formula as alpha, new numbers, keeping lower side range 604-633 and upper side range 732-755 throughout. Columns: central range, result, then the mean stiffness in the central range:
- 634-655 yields 0.14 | 8.86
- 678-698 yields 0.08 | 9.24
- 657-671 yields 0.04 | 9.6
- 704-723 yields 0.04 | 9.5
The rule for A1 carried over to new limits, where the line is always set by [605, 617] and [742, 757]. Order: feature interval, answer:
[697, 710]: 0.89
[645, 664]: 2.16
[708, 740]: 0.64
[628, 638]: 0.77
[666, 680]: 1.05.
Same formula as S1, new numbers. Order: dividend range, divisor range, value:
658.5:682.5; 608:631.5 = 0.95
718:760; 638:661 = 1.08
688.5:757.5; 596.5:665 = 1.02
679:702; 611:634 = 0.94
